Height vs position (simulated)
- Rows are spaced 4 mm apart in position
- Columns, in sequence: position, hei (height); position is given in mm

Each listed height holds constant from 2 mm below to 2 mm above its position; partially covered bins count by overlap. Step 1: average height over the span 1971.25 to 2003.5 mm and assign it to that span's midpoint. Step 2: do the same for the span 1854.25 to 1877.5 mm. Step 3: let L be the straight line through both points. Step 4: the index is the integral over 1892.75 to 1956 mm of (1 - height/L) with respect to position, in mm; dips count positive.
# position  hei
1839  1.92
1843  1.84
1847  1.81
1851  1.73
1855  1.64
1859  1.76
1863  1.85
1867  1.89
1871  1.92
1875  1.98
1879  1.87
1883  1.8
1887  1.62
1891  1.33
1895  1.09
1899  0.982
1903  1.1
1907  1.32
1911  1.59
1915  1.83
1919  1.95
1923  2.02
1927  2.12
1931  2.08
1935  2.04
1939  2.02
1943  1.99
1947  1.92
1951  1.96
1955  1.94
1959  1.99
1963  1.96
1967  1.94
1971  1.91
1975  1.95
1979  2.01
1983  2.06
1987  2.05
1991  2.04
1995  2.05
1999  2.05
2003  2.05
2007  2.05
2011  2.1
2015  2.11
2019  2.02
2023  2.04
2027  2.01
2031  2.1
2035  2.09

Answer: 6.4 mm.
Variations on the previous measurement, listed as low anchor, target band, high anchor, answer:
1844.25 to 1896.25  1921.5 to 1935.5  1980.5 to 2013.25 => -1.43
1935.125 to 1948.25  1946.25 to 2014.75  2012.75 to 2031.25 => 0.47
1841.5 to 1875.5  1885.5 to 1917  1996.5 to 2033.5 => 8.87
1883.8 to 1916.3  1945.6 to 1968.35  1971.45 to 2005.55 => -2.07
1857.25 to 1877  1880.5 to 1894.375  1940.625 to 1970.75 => 2.58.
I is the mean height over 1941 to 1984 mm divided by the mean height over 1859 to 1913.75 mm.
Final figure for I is 1.2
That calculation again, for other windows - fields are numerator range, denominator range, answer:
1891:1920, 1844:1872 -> 0.77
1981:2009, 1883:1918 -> 1.46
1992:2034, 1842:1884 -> 1.13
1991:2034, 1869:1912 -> 1.37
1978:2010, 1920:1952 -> 1.01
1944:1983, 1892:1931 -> 1.24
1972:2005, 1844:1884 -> 1.11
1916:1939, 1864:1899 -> 1.23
